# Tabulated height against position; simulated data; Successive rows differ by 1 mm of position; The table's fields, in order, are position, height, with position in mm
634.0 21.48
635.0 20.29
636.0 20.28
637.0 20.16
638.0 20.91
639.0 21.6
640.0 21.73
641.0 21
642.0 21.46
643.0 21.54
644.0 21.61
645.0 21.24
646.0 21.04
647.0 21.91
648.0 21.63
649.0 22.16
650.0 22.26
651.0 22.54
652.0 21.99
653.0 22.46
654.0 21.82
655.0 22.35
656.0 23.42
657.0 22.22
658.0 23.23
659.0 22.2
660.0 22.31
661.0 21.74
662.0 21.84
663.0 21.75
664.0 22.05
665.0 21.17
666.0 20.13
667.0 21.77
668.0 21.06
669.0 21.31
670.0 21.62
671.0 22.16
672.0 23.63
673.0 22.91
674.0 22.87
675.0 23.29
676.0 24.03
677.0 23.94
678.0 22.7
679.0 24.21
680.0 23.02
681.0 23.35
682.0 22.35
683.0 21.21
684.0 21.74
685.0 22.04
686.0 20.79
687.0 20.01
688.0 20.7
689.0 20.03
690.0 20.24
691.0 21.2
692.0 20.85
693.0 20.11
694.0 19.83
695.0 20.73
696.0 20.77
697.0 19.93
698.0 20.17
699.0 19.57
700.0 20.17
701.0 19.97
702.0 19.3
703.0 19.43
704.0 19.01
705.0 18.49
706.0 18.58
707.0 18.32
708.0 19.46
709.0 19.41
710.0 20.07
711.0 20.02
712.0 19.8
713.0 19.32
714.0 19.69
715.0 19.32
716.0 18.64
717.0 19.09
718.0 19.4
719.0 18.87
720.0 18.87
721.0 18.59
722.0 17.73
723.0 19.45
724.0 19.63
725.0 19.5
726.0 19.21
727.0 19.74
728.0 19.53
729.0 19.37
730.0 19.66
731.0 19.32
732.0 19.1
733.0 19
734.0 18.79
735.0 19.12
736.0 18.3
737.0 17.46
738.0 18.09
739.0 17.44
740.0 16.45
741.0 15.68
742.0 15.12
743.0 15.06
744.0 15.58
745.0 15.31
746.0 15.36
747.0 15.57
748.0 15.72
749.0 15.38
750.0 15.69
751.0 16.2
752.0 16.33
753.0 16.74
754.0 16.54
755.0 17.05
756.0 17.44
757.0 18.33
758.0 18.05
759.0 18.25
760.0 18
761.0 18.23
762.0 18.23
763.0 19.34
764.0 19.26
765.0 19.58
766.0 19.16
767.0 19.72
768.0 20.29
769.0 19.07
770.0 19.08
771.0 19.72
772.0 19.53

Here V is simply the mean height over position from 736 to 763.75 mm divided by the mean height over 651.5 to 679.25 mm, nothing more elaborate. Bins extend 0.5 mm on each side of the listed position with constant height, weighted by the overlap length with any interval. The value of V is 0.8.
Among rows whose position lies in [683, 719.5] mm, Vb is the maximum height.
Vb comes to 22.04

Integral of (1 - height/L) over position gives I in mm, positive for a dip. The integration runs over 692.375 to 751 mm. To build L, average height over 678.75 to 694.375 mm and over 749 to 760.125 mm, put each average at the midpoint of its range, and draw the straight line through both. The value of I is 1.8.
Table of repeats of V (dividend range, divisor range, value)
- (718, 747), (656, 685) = 0.81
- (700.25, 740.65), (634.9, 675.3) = 0.87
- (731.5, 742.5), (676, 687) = 0.79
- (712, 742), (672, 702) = 0.87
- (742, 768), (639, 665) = 0.78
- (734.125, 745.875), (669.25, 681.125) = 0.72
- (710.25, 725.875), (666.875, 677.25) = 0.85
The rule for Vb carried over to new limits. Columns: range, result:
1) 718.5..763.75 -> 19.74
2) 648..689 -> 24.21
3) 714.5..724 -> 19.63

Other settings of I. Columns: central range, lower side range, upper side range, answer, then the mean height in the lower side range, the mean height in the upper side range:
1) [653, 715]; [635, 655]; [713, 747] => -3.6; 21.5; 18.2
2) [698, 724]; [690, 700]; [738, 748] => -0.6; 20.3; 15.8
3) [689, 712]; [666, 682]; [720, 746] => 0.9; 22.7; 18.1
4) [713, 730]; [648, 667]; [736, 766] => -0.5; 22.1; 17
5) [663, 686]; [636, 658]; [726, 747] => -2.1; 21.8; 17.7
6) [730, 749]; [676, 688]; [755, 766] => 2.4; 22.3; 18.4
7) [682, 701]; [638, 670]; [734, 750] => -1.0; 21.8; 16.4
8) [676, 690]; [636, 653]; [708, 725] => -1.2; 21.5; 19.3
